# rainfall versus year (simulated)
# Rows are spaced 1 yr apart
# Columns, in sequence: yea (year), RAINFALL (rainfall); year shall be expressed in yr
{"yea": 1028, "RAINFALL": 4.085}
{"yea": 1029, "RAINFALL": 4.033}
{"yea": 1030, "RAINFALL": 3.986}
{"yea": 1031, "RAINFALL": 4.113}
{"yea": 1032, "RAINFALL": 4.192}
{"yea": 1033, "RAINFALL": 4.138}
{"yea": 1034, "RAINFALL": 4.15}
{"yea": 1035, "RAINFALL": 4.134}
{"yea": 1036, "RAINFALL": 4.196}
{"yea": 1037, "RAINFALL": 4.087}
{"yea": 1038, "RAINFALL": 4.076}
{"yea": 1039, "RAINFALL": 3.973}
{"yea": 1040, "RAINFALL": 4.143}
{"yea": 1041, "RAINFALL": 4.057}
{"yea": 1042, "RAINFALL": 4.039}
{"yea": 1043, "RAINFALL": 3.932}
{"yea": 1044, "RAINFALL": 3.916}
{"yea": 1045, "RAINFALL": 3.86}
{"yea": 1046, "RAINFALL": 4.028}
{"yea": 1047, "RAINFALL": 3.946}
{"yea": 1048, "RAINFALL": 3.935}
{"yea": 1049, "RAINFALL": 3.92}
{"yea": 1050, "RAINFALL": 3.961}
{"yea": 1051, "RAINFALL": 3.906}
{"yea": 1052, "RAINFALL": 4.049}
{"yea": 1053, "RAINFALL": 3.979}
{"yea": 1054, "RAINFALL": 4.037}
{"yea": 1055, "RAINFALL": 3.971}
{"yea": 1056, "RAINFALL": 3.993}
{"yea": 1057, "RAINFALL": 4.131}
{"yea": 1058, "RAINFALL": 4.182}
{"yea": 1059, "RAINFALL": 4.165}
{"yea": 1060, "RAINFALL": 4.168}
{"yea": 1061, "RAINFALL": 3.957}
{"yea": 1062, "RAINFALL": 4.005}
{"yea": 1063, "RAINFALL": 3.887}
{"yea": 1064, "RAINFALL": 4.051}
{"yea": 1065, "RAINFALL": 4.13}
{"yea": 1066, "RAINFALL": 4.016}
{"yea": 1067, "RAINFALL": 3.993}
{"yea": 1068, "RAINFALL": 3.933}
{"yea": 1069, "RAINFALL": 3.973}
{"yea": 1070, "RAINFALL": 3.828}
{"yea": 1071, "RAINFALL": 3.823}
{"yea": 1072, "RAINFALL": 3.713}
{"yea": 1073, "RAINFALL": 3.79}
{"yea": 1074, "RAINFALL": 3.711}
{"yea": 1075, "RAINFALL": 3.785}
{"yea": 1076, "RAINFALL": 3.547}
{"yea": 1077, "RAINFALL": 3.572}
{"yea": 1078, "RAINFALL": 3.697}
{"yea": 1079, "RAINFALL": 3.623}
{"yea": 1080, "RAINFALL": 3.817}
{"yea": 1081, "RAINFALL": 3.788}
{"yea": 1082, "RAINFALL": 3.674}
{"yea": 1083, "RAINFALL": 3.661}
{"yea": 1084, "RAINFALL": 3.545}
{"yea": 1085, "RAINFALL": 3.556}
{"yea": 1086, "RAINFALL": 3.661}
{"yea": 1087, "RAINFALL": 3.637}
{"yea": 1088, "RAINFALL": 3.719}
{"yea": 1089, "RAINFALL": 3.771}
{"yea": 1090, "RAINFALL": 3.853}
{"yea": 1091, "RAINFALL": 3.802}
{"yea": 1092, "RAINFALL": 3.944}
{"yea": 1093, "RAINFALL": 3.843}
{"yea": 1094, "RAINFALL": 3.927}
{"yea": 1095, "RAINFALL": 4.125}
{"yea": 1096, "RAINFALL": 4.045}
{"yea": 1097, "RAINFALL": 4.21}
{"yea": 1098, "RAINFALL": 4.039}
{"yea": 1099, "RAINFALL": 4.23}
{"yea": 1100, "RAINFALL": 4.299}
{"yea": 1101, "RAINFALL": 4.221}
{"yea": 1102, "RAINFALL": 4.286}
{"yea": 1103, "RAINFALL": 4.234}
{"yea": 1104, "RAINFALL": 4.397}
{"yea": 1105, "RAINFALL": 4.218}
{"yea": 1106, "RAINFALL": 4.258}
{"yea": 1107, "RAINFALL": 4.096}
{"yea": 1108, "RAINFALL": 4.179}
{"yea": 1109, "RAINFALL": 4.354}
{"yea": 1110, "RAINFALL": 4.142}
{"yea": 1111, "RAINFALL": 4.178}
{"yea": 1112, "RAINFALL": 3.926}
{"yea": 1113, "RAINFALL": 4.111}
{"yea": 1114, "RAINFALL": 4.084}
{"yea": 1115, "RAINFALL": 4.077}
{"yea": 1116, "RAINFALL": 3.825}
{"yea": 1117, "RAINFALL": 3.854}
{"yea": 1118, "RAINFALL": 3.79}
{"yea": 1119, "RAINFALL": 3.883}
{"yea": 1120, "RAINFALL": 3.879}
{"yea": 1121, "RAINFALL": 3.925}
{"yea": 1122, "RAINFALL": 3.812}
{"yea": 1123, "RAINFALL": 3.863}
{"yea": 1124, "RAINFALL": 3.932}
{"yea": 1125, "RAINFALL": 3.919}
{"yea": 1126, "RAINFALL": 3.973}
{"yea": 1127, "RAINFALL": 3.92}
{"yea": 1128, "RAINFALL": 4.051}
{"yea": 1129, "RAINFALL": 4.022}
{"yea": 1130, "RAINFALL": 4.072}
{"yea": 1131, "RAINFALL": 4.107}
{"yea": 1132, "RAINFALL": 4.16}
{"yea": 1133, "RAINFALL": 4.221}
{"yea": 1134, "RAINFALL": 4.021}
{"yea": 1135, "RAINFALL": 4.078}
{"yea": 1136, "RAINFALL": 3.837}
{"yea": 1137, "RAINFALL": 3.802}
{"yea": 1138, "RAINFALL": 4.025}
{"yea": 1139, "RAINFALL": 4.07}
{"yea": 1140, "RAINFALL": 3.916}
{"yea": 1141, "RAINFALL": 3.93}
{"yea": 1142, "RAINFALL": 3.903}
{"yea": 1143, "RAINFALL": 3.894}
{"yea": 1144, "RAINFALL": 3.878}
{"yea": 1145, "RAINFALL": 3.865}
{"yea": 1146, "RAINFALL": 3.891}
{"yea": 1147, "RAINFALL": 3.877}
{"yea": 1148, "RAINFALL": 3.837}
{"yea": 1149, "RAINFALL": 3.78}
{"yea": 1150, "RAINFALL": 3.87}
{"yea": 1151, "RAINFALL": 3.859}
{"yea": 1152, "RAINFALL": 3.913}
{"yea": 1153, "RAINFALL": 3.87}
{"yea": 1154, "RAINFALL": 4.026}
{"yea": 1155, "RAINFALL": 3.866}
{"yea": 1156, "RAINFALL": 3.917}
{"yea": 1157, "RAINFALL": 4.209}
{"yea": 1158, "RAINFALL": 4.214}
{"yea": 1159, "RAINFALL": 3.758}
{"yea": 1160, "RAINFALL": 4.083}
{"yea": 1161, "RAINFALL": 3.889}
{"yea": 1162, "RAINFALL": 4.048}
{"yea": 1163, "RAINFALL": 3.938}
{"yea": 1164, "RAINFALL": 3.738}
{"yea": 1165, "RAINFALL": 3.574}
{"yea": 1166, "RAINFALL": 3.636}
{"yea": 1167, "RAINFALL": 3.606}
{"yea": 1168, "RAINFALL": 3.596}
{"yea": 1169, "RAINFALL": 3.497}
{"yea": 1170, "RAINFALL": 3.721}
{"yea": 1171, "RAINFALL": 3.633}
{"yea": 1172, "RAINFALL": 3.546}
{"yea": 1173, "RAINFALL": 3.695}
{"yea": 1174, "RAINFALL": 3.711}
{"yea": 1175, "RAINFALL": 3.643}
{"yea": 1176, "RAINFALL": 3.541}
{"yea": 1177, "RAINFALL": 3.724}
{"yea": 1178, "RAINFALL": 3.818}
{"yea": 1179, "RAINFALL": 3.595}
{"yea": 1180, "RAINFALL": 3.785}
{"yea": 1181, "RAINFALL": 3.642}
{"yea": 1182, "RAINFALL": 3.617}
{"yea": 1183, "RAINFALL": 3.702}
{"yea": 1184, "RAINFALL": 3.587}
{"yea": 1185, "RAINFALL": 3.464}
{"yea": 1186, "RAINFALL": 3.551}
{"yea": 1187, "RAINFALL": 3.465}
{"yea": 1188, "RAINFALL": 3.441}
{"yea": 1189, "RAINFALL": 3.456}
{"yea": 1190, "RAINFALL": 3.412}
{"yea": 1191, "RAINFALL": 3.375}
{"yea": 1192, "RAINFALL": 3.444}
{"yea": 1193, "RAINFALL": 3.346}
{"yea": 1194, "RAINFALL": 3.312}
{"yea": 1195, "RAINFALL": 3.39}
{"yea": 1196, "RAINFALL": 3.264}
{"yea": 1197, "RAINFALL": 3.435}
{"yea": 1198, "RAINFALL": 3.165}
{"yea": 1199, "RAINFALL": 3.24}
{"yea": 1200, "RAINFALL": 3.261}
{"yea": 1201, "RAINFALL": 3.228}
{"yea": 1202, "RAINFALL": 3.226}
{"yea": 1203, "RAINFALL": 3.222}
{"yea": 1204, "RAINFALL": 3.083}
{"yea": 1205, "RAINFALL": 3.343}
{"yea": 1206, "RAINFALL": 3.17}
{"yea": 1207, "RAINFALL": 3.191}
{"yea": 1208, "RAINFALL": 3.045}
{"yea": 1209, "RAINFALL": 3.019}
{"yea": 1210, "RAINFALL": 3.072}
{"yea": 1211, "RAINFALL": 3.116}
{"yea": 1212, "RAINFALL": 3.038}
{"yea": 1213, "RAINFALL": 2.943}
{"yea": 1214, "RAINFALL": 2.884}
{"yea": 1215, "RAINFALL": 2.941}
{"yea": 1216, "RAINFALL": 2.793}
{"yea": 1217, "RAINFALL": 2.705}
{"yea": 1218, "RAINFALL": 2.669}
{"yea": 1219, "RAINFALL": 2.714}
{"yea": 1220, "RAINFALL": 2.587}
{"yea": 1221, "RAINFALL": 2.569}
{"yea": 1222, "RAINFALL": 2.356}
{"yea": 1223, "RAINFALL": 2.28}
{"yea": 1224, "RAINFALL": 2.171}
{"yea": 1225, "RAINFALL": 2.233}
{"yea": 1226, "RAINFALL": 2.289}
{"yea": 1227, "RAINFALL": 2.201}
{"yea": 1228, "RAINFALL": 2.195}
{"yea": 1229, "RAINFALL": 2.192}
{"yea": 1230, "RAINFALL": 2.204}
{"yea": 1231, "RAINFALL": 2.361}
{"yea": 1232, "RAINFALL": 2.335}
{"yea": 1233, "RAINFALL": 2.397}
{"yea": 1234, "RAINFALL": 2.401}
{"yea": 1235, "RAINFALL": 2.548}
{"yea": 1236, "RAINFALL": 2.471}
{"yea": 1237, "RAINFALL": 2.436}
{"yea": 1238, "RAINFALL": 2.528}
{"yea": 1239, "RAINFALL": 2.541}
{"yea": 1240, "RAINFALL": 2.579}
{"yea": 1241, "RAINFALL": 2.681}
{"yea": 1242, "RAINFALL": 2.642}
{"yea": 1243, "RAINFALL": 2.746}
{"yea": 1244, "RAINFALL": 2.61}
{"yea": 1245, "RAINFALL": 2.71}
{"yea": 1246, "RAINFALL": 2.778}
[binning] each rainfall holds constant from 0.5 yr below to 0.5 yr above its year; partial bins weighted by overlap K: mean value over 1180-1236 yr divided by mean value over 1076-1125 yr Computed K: 0.75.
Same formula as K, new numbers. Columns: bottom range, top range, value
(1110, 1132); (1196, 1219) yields 0.78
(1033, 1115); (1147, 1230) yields 0.84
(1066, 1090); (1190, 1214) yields 0.86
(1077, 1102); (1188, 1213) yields 0.84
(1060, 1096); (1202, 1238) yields 0.70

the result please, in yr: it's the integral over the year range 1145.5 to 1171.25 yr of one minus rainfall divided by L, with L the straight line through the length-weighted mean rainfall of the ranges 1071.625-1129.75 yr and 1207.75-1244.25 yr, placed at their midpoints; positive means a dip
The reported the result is -4.2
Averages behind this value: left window 3.93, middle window 3.84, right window 2.58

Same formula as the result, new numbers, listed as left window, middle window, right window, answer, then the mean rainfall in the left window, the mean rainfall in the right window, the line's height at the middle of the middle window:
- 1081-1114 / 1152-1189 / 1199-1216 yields -3.5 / 4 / 3.11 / 3.41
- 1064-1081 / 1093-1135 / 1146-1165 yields -2.2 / 3.82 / 3.92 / 3.87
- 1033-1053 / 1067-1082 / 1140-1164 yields 0.9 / 4.02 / 3.92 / 3.99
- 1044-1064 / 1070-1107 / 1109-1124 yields 0.8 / 4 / 3.97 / 3.98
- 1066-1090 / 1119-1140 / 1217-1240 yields -4.5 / 3.74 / 2.41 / 3.28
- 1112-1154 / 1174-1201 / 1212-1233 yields -3.8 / 3.94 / 2.49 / 3.06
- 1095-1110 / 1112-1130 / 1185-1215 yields 0.4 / 4.21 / 3.24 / 4.03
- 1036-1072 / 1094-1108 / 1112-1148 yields -0.8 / 4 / 3.95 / 3.97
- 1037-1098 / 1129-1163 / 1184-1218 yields -4.5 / 3.9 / 3.21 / 3.5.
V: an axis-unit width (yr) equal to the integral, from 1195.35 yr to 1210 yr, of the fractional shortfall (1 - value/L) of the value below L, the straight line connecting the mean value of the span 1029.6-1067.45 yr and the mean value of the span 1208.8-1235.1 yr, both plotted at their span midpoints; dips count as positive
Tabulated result -2.6 yr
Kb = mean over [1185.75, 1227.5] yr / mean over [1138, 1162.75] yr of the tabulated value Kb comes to 0.77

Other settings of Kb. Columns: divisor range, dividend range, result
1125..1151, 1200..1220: 0.76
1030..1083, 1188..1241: 0.72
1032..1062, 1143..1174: 0.95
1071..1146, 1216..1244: 0.62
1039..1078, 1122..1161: 1.00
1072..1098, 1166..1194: 0.95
